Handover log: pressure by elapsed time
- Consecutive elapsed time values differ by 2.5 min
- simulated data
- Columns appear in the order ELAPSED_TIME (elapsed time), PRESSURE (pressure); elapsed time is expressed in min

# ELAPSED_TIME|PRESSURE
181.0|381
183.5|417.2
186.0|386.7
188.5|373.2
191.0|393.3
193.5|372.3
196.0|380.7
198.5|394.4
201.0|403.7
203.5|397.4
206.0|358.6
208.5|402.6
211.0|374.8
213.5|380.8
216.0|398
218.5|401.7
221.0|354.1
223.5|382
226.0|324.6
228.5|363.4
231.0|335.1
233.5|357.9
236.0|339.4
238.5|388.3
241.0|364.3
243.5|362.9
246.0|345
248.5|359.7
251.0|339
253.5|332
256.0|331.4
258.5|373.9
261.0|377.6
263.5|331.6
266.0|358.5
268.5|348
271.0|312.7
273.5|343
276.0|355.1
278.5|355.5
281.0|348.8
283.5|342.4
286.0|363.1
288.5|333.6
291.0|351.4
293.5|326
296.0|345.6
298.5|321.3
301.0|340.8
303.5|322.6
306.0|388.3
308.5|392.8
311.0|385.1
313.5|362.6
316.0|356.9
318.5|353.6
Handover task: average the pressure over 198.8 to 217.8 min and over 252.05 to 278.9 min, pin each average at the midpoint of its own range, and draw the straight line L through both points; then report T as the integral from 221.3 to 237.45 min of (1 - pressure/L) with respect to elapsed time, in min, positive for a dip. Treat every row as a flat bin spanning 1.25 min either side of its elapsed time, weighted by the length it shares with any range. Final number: 1.0 min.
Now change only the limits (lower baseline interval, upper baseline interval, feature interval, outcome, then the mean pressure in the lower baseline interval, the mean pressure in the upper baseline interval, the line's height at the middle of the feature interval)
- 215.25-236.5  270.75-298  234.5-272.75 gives 0.3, 362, 344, 353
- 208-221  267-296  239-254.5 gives 0.6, 387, 344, 366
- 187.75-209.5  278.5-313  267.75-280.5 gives 0.6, 386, 351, 359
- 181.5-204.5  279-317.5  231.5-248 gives 0.7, 391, 352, 374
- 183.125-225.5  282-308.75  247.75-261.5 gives 0.5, 385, 346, 364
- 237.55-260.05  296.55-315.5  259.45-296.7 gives 1.1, 355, 358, 357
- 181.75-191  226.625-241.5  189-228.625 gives -0.6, 392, 356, 375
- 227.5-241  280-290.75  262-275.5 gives 0.4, 357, 347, 351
